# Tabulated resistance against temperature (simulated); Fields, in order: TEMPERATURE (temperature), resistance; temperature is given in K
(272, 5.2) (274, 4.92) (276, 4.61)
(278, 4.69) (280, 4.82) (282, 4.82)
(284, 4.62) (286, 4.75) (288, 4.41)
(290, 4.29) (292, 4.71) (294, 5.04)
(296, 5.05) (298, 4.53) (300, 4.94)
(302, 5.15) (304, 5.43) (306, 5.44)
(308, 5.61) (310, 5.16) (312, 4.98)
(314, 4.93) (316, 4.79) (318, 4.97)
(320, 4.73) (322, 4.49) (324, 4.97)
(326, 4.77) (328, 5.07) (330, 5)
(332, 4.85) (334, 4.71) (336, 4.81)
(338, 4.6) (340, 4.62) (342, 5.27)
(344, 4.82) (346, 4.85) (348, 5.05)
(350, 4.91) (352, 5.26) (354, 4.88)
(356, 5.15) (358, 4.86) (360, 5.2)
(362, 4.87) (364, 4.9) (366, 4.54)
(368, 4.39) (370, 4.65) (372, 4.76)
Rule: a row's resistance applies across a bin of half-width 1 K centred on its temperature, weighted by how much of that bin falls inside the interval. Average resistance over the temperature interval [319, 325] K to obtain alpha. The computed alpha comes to 4.73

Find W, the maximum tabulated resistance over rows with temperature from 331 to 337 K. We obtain 4.85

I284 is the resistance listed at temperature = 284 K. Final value 4.62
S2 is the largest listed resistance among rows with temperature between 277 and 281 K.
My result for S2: 4.82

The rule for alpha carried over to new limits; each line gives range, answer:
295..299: 4.79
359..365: 4.99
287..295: 4.61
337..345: 4.83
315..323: 4.75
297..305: 5.01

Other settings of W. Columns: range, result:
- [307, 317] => 5.61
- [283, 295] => 5.04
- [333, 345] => 5.27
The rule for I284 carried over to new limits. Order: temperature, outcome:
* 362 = 4.87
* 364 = 4.9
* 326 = 4.77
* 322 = 4.49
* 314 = 4.93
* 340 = 4.62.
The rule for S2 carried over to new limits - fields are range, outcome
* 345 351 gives 5.05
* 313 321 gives 4.97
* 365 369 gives 4.54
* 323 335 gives 5.07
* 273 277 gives 4.92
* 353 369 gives 5.2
